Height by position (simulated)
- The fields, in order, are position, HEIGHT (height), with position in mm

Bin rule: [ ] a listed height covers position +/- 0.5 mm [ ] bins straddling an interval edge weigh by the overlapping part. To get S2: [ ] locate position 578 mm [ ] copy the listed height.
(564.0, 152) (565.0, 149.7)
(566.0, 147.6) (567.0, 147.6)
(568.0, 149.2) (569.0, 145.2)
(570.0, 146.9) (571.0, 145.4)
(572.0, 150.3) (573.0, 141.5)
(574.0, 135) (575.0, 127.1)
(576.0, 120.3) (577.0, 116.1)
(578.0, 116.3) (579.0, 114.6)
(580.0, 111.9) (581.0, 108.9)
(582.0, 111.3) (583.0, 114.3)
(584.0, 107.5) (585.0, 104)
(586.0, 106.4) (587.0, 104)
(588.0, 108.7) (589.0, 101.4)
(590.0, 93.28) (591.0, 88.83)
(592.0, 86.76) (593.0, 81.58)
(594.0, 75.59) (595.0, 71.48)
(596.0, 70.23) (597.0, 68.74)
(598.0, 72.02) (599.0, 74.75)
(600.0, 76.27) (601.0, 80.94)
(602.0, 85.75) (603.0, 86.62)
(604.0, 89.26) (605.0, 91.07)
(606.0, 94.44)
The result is 116.3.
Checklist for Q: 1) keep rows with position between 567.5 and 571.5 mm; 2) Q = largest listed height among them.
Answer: 149.2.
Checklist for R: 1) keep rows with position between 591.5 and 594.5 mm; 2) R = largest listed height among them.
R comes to 86.76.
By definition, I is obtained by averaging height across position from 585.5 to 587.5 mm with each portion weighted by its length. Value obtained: 105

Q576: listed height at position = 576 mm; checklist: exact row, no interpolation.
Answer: 120.3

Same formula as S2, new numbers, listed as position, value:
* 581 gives 108.9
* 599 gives 74.75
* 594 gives 75.59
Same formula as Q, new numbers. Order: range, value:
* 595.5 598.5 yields 72.02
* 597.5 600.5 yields 76.27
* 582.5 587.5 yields 114.3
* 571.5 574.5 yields 150.3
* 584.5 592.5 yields 108.7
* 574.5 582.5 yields 127.1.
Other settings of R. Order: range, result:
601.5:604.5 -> 89.26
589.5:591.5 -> 93.28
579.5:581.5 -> 111.9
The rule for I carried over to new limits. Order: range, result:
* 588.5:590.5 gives 97.3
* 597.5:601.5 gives 76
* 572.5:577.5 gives 128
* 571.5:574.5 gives 142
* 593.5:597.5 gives 71.5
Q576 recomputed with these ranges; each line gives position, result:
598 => 72.02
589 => 101.4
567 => 147.6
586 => 106.4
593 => 81.58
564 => 152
